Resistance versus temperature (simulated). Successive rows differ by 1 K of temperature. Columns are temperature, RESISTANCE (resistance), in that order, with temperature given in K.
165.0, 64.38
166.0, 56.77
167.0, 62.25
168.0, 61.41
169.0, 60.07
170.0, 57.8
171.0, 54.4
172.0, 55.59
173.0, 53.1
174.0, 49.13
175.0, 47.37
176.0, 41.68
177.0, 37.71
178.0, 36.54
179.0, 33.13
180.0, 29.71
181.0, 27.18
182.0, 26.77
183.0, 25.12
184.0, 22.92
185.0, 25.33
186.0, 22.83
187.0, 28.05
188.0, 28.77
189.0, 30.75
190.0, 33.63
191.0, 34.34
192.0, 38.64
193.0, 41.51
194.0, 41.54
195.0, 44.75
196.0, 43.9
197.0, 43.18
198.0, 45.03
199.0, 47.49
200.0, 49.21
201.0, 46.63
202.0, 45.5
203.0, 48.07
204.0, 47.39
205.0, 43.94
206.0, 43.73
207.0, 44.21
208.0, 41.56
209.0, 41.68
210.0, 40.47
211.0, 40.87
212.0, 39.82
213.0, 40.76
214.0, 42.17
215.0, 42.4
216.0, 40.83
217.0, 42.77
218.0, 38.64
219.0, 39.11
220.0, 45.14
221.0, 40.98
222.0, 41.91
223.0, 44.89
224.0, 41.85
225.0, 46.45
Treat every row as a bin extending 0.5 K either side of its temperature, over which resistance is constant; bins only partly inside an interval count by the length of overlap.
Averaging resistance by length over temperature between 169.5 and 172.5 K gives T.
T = 55.9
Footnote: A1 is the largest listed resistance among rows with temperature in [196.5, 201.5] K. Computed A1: 49.21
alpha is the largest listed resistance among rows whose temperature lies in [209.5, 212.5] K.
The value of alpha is 40.87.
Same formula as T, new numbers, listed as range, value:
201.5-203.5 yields 46.8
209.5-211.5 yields 40.7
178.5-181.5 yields 30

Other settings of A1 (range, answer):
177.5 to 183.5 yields 36.54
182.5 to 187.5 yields 28.05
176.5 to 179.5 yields 37.71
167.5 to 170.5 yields 61.41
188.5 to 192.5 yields 38.64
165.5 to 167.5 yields 62.25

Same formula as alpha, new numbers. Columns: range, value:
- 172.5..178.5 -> 53.1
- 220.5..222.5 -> 41.91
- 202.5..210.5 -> 48.07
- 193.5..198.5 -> 45.03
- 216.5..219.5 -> 42.77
